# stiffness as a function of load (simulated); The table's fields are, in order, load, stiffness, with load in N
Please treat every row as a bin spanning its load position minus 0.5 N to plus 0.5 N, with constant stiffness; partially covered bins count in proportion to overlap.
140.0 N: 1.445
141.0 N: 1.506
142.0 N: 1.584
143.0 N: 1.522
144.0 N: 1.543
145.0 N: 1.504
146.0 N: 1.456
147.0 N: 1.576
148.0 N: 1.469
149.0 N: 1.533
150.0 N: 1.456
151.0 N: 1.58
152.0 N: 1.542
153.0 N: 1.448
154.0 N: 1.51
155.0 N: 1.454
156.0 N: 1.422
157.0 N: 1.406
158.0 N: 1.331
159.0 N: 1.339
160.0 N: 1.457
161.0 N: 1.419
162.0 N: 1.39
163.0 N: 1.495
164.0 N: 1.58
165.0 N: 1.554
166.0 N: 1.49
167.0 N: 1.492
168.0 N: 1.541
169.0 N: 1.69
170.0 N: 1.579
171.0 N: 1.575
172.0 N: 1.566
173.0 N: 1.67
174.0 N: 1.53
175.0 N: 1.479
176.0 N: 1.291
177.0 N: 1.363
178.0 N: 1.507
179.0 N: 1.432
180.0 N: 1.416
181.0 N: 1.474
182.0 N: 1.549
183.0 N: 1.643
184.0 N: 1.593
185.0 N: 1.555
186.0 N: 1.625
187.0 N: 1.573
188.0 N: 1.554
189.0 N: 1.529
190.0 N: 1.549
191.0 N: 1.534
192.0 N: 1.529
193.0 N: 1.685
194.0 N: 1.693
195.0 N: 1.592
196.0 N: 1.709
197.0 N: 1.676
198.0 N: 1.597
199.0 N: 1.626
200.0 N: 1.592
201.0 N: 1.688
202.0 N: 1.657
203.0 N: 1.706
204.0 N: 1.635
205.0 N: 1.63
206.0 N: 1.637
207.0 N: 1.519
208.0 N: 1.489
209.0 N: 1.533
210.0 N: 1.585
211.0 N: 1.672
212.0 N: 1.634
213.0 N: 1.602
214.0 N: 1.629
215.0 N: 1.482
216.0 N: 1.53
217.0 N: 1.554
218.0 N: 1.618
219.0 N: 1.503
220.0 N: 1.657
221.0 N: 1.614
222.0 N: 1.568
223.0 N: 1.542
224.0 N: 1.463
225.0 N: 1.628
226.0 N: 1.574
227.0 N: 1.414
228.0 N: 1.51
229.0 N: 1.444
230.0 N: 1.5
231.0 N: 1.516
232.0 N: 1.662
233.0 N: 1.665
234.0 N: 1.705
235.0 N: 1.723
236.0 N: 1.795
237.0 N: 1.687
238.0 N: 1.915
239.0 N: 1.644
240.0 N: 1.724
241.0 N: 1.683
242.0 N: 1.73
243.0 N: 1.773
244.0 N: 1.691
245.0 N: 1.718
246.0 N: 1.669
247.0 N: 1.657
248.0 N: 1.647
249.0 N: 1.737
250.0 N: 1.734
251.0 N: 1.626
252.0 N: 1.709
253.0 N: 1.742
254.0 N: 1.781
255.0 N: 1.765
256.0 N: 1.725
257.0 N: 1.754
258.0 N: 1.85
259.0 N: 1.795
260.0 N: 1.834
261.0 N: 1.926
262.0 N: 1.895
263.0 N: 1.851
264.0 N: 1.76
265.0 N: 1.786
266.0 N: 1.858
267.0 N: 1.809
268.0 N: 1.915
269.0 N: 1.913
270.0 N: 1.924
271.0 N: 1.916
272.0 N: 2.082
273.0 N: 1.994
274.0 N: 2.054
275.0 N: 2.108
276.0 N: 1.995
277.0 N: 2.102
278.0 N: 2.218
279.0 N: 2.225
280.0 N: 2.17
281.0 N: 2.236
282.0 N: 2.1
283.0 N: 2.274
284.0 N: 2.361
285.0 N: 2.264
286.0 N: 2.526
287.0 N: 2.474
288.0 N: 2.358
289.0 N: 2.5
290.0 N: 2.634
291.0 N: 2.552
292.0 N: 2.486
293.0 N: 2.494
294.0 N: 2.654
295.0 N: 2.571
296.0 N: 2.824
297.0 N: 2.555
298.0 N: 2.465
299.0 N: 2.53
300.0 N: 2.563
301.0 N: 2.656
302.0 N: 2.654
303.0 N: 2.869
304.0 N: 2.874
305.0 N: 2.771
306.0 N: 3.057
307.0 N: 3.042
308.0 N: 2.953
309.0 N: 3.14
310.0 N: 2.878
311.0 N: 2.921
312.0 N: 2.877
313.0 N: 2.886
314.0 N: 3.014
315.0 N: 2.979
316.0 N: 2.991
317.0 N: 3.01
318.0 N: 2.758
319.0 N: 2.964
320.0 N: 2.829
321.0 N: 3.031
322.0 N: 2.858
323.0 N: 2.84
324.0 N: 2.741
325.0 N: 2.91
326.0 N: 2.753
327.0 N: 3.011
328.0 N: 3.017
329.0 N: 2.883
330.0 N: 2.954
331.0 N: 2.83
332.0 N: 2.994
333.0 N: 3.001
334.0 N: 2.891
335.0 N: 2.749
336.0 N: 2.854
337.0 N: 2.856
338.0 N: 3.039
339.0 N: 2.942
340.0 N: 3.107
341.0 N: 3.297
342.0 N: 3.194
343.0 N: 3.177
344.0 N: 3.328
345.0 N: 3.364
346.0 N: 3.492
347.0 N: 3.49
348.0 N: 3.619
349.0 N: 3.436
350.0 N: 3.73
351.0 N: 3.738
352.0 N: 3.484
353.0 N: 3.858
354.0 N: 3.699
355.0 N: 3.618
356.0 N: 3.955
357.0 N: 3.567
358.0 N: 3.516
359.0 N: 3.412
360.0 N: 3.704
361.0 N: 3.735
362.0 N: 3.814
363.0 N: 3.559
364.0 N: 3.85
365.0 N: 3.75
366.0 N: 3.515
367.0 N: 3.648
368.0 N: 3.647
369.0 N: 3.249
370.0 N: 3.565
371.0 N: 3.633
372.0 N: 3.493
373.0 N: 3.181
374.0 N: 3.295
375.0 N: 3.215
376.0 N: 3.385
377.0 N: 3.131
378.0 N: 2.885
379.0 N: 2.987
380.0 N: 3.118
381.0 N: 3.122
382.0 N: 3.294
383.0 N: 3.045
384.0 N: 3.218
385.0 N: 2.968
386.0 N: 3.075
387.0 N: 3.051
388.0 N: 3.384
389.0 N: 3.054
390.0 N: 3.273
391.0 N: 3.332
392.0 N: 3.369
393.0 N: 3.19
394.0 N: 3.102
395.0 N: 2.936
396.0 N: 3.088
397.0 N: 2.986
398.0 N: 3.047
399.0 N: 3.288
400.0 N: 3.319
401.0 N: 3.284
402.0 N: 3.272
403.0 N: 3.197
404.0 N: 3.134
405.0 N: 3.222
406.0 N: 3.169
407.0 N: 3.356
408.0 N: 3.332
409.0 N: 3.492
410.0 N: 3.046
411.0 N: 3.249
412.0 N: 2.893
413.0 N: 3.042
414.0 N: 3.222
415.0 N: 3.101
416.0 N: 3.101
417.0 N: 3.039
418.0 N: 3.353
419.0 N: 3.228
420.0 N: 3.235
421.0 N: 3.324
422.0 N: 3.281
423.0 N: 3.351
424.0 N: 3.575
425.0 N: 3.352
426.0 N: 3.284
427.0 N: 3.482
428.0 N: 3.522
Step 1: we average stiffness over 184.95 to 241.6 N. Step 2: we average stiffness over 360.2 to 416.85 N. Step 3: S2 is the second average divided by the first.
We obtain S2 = 2.03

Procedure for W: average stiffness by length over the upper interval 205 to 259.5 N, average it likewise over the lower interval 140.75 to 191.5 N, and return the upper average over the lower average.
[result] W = 1.09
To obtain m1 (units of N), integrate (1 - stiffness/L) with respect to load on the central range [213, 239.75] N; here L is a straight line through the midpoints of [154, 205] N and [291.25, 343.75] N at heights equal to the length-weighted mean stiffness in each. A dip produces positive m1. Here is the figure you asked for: 5.3 N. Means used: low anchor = 1.54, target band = 1.6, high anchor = 2.87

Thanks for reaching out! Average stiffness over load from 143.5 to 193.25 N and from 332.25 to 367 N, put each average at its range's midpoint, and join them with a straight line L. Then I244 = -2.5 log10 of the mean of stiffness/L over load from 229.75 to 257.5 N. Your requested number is 0.326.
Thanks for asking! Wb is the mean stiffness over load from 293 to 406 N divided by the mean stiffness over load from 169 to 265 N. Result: 1.93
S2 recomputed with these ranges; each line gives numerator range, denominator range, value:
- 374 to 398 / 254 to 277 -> 1.66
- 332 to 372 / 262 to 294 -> 1.59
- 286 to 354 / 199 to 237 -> 1.85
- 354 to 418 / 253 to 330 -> 1.35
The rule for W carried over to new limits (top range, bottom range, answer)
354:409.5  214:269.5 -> 1.97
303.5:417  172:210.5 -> 2.04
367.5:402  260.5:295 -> 1.48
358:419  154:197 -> 2.15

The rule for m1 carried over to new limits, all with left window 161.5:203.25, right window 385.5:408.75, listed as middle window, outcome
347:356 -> -2.5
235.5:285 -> 6.4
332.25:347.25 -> -1.9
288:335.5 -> -5.0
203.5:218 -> 1.6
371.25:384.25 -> -0.6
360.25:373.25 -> -2.8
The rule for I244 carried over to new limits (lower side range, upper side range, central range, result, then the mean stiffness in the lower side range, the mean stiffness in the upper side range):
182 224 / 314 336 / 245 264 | 0.22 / 1.6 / 2.91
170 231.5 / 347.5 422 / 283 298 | -0.04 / 1.56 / 3.33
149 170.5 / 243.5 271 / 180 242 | 0.03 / 1.49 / 1.78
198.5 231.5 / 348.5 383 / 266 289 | 0.11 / 1.57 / 3.49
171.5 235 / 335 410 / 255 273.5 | 0.18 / 1.57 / 3.33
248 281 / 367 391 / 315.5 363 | -0.16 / 1.89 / 3.24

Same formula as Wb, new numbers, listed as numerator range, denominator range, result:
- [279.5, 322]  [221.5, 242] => 1.66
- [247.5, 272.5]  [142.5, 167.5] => 1.23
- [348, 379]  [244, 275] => 1.95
